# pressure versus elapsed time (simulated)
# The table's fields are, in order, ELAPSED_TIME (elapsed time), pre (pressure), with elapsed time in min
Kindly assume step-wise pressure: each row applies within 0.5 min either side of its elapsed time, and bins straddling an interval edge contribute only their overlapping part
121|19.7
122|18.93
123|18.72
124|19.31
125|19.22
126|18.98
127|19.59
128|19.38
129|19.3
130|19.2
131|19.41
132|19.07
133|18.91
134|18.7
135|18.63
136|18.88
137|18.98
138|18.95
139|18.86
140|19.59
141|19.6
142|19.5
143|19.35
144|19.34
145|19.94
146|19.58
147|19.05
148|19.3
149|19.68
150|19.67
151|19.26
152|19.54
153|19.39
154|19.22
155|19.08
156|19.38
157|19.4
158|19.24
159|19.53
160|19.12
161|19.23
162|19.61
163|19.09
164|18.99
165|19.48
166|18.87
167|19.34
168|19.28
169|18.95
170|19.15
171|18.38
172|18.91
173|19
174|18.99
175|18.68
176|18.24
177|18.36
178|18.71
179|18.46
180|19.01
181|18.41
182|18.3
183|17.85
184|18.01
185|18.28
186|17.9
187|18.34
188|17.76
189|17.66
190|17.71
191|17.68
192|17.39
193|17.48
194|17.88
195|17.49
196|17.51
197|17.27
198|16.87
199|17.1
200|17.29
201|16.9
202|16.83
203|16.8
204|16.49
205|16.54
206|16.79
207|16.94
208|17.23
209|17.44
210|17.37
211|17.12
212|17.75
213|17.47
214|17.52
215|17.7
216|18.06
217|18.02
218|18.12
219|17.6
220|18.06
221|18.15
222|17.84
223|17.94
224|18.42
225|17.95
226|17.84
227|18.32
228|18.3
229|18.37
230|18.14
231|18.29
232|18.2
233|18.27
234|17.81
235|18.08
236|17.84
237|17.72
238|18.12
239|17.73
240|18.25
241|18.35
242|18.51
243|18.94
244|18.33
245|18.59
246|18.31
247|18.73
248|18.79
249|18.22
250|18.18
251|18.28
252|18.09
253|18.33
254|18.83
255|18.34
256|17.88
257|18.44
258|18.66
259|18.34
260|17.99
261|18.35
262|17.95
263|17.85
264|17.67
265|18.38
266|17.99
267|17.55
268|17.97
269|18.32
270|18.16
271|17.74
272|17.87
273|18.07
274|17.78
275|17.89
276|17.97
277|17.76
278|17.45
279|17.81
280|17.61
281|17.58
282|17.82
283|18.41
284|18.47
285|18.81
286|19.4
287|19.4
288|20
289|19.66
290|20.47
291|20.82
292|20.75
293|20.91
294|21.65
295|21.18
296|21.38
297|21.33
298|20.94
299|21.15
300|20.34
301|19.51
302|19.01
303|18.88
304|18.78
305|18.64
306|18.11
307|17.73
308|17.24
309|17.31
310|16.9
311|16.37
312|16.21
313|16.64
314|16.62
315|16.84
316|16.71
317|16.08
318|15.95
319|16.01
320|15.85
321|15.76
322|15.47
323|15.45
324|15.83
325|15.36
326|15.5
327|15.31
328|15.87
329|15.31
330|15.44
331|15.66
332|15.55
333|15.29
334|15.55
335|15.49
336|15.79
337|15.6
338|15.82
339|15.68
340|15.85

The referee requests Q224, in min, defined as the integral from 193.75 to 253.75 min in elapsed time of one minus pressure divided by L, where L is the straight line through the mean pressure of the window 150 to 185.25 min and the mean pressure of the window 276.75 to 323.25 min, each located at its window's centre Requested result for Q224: 2.83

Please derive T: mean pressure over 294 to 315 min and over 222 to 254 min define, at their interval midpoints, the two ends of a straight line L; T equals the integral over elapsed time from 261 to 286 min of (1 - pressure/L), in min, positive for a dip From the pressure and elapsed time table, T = 0.7 min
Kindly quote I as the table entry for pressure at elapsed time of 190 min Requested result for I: 17.71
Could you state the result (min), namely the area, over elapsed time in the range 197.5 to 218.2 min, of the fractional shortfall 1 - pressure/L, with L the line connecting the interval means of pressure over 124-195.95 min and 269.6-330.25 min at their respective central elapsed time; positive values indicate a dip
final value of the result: 1.5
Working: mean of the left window 18.9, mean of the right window 18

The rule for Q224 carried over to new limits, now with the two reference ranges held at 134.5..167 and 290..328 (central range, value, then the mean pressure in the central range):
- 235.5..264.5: 0.3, 18.3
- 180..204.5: 1.8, 17.6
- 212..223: 0.5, 17.9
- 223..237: 0.4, 18.1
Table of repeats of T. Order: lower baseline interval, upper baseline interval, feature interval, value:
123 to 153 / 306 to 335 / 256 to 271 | -0.9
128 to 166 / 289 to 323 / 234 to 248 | 0.4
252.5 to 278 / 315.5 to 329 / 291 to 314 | -3.5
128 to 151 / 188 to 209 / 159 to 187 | -1.0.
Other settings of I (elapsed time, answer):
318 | 15.95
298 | 20.94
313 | 16.64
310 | 16.9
